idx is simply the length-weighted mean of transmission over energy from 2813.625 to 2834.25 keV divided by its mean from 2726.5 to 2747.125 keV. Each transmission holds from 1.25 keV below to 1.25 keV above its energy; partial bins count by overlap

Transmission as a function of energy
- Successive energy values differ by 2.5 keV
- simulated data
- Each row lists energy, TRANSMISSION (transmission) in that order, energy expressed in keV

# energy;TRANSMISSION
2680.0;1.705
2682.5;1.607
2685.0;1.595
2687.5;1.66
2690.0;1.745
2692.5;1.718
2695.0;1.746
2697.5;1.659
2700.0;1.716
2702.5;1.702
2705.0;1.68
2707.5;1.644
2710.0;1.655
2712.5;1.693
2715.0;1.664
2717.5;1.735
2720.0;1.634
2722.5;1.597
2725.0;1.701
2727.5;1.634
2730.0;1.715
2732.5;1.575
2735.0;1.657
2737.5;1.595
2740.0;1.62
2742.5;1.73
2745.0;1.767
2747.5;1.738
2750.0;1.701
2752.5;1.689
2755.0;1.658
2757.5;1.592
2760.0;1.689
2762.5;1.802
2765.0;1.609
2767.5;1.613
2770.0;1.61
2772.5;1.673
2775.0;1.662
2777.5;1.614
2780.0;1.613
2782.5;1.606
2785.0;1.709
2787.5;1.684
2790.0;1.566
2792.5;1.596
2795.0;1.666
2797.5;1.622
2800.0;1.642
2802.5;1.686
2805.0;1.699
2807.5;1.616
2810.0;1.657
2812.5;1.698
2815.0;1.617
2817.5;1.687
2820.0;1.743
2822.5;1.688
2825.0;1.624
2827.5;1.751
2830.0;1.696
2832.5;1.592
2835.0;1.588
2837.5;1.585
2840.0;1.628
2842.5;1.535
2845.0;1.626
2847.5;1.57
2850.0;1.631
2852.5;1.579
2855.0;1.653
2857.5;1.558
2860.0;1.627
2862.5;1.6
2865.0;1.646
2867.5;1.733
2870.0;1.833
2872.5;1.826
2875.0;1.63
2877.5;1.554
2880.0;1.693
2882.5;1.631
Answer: 1.0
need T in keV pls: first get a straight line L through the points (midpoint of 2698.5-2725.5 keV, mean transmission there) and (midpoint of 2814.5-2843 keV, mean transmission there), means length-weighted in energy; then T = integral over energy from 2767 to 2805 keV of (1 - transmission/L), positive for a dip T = 0.4 keV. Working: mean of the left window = 1.67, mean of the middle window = 1.64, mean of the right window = 1.65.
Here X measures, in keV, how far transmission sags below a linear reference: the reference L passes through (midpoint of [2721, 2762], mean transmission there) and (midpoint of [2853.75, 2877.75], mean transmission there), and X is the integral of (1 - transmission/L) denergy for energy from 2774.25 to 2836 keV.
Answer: 0.61 keV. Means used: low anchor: 1.67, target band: 1.65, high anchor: 1.67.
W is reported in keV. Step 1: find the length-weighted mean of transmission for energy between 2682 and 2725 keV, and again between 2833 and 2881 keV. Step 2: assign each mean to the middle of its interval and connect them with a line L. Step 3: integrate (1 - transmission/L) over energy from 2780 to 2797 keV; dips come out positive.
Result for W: 0.2 keV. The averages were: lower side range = 1.68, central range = 1.64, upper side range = 1.64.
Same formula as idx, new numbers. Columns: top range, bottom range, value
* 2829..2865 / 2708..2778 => 0.96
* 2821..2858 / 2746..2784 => 0.98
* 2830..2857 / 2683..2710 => 0.95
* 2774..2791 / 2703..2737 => 0.99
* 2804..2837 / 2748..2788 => 1.00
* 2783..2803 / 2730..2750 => 0.98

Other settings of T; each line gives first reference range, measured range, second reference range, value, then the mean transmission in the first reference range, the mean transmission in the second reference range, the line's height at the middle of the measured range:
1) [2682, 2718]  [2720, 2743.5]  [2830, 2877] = 0.4 keV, 1.68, 1.64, 1.67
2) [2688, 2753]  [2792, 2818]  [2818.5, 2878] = 0.1 keV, 1.68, 1.65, 1.66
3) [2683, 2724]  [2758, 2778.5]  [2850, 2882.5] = 0.2 keV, 1.68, 1.66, 1.67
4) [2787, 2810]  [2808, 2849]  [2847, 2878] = 0.1 keV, 1.64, 1.65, 1.65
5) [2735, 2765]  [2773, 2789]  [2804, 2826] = 0.3 keV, 1.68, 1.67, 1.68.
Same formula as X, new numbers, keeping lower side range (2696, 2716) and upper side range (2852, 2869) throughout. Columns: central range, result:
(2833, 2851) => 0.5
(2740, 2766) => -0.5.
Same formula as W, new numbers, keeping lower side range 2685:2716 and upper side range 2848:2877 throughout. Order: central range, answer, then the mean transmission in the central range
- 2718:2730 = 0.2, 1.66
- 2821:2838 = 0.2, 1.65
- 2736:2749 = -0.1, 1.69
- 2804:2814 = 0.0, 1.67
